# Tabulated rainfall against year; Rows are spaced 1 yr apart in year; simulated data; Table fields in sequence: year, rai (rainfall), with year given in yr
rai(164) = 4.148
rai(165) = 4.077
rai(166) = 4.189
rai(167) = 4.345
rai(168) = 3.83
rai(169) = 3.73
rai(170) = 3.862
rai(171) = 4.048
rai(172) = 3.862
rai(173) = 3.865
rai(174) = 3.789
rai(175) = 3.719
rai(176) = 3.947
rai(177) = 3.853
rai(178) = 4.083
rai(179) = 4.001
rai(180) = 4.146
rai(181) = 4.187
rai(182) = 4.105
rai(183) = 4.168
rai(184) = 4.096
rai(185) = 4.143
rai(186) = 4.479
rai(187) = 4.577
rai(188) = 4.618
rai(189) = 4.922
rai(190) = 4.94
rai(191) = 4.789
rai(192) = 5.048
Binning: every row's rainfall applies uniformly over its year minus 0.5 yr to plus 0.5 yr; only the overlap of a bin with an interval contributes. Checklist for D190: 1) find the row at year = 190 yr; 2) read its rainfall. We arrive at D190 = 4.94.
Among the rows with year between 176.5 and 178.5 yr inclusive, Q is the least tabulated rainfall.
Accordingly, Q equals 3.853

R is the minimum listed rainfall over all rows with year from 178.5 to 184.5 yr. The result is 4.001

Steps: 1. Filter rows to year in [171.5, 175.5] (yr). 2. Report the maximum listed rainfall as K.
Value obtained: 3.865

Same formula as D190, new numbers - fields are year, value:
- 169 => 3.73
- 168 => 3.83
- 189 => 4.922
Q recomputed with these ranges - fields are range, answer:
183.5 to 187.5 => 4.096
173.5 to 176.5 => 3.719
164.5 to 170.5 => 3.73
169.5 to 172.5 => 3.862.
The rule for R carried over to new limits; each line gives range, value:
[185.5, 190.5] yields 4.479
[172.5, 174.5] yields 3.789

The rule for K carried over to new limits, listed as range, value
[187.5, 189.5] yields 4.922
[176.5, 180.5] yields 4.146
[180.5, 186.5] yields 4.479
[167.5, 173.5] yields 4.048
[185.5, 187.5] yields 4.577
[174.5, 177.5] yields 3.947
